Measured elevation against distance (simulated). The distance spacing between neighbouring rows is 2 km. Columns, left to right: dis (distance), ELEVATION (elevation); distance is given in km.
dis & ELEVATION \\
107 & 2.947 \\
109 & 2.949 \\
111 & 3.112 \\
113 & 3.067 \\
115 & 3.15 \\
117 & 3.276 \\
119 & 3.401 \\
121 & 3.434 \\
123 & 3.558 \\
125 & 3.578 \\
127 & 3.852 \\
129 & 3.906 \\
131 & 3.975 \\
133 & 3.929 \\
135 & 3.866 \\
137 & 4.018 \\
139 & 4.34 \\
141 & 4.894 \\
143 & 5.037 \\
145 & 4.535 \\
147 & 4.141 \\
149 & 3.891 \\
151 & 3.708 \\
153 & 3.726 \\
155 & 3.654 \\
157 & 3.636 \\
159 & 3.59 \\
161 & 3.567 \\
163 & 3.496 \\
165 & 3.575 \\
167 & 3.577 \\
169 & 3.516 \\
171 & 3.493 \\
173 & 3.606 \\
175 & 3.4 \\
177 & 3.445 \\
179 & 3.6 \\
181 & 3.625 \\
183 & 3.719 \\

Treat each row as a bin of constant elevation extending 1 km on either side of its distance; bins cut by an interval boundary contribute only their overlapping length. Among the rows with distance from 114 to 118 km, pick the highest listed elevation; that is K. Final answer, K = 3.276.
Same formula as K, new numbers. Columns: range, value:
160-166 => 3.575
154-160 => 3.654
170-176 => 3.606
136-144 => 5.037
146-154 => 4.141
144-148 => 4.535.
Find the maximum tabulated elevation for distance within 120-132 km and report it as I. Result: 3.975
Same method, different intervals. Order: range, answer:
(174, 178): 3.445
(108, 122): 3.434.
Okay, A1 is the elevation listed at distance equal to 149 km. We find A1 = 3.891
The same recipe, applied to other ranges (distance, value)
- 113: 3.067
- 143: 5.037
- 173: 3.606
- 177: 3.445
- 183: 3.719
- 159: 3.59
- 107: 2.947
